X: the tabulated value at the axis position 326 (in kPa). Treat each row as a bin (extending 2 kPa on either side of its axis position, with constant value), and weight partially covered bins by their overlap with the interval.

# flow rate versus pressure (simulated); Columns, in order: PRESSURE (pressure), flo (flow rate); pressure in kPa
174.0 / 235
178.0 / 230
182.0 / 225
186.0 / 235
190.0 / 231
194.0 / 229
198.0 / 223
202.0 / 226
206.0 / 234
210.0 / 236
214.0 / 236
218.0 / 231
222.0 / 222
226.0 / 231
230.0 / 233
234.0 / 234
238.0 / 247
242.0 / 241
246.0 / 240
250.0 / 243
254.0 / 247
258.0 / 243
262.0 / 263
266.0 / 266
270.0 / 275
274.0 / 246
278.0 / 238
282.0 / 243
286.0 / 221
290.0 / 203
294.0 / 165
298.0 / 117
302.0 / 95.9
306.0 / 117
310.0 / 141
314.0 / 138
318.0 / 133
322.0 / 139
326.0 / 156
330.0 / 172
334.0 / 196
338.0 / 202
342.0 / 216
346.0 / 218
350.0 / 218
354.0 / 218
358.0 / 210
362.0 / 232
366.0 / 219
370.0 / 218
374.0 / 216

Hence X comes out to 156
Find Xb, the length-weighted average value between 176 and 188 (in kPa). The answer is 230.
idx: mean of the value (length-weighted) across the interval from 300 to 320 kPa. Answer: 125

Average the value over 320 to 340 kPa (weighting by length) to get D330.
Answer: 173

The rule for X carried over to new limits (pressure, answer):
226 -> 231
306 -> 117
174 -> 235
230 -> 233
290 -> 203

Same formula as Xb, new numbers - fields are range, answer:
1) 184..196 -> 232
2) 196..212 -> 230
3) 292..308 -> 124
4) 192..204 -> 226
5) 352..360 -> 214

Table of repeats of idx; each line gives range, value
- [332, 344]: 205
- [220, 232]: 229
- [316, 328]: 143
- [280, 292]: 222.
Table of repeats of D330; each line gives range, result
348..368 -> 219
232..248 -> 240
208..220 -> 234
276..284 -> 240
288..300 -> 162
